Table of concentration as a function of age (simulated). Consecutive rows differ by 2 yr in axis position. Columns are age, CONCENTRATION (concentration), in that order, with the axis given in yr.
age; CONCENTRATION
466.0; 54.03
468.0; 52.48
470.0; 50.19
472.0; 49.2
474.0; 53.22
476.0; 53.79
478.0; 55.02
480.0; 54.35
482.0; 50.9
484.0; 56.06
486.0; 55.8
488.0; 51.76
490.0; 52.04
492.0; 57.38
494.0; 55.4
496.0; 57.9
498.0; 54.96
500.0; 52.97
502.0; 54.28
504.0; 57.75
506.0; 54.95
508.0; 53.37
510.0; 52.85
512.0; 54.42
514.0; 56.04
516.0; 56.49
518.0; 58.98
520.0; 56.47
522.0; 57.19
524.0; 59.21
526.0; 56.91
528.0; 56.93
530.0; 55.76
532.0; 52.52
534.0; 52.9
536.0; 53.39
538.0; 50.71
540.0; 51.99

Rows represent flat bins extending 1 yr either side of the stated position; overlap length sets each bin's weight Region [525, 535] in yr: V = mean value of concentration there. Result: 55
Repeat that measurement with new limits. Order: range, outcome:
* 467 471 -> 51.3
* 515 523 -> 57.3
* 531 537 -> 52.9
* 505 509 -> 54.2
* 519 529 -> 57.3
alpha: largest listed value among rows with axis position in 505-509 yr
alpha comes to 54.95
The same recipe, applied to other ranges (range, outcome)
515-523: 58.98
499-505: 57.75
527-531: 56.93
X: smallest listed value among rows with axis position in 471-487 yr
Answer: 49.2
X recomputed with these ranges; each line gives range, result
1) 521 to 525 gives 57.19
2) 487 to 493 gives 51.76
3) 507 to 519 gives 52.85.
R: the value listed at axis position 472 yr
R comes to 49.2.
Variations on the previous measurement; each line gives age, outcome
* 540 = 51.99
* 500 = 52.97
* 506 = 54.95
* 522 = 57.19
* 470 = 50.19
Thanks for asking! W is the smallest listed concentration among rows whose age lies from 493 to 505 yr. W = 52.97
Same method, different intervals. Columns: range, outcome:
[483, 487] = 55.8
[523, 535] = 52.52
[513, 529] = 56.04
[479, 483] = 50.9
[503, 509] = 53.37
